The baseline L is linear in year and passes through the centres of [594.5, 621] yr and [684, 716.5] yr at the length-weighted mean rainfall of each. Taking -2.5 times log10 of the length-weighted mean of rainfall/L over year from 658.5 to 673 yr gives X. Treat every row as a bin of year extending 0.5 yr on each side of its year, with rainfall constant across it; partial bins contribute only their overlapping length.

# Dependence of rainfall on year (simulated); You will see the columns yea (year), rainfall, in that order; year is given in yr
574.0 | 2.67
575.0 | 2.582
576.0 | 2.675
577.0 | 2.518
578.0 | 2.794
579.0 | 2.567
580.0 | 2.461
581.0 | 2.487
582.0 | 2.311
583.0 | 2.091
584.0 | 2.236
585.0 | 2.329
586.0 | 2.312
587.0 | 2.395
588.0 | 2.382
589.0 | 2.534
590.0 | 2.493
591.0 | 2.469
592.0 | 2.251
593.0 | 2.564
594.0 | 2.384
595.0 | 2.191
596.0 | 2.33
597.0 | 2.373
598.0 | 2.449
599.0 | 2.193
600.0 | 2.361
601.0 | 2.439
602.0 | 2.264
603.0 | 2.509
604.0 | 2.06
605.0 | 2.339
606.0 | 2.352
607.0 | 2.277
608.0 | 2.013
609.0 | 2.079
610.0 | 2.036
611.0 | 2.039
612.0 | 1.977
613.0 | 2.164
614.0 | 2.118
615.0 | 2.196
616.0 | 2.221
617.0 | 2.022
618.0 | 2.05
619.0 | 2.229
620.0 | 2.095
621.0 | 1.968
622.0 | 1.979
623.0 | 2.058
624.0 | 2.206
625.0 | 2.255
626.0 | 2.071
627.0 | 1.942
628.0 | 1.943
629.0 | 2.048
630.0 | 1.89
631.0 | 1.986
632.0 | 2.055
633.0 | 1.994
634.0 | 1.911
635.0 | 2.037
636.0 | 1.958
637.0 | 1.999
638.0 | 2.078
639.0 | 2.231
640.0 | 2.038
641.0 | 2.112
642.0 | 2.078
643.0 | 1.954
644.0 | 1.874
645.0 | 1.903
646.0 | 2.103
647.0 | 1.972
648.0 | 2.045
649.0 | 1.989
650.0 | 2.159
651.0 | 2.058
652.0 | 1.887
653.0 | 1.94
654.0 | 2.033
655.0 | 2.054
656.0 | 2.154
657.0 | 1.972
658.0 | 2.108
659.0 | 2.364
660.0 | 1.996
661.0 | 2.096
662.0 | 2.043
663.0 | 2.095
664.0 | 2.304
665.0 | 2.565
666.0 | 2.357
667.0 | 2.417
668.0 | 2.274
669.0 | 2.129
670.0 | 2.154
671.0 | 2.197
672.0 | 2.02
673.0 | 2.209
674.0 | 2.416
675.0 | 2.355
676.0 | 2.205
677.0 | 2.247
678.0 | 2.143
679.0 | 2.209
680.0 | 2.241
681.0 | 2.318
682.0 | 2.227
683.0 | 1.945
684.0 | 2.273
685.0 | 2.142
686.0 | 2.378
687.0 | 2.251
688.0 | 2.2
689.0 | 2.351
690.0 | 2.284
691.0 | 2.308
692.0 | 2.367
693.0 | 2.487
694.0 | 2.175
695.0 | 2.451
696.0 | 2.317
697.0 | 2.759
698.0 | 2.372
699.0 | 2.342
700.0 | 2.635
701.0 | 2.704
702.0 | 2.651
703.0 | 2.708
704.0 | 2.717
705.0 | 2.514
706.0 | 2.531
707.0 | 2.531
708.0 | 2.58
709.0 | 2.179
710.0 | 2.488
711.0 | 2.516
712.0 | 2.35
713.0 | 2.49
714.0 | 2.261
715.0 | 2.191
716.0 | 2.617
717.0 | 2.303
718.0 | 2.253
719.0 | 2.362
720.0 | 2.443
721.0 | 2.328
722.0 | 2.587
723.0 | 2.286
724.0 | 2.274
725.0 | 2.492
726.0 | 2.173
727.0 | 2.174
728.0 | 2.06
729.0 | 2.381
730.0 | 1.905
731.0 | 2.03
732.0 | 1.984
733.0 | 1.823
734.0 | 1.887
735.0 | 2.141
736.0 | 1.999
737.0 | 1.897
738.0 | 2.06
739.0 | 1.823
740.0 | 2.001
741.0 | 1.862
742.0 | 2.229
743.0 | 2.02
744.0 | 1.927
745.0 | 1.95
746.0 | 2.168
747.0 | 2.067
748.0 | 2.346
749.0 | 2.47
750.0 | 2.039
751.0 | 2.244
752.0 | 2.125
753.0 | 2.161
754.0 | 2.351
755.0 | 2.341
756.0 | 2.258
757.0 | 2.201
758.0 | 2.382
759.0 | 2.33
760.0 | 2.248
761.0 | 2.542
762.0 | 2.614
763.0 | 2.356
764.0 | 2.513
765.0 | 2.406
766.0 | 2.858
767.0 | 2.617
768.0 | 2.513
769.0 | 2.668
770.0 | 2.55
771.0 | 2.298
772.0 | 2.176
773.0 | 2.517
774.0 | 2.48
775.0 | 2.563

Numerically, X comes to 0.06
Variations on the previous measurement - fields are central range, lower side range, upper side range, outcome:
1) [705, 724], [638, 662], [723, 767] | -0.12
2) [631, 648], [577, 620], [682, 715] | 0.16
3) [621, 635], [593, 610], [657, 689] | 0.12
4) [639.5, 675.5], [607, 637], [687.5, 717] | 0.05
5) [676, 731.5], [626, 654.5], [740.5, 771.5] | -0.09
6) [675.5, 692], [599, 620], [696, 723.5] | 0.07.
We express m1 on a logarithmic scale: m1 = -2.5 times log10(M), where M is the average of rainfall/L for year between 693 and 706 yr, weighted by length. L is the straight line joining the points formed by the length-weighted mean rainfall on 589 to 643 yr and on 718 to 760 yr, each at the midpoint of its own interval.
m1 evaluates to -0.170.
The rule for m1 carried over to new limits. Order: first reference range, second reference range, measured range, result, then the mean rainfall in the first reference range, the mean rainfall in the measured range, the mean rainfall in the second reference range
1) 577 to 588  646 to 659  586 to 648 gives 0.04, 2.4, 2.16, 2.05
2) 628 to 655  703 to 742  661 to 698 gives -0.07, 2.01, 2.27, 2.26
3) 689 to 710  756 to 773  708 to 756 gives 0.12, 2.48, 2.2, 2.45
